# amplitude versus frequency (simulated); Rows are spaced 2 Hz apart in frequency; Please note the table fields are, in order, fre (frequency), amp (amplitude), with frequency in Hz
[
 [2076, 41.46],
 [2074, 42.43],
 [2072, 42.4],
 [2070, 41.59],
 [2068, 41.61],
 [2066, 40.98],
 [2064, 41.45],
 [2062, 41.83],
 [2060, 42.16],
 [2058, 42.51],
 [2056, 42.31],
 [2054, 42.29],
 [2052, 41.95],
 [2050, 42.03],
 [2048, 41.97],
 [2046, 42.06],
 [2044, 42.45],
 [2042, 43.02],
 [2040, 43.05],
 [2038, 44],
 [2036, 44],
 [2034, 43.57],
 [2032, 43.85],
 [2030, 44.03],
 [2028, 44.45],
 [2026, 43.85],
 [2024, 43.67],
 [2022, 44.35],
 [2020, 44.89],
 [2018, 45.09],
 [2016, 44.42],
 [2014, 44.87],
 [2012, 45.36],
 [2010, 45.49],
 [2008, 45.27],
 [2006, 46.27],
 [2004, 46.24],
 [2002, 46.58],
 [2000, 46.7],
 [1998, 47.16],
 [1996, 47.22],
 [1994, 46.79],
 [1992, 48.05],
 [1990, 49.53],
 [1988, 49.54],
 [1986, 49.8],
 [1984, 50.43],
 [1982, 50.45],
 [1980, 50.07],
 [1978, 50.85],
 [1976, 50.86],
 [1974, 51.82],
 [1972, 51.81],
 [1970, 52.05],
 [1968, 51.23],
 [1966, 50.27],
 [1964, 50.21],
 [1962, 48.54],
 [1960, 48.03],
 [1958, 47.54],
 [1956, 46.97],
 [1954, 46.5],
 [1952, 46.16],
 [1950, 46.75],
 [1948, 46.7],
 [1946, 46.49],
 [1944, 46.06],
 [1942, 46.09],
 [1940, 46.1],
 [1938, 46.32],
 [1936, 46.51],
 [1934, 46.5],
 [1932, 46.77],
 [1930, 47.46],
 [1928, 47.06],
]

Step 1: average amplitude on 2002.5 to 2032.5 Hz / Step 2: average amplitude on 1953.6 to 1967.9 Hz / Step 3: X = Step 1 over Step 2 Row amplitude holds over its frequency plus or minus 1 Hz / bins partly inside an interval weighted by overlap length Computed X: 0.9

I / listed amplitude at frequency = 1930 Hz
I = 47.46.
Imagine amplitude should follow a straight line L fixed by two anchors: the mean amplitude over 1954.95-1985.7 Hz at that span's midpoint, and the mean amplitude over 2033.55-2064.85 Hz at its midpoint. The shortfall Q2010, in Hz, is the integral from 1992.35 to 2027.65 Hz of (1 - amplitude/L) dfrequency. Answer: 0.5 Hz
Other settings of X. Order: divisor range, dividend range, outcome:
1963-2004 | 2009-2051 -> 0.89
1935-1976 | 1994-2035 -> 0.94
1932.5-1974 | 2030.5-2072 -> 0.89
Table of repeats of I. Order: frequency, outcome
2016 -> 44.42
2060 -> 42.16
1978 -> 50.85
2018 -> 45.09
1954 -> 46.5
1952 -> 46.16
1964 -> 50.21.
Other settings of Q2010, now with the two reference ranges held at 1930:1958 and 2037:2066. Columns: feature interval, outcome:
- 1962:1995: -3.7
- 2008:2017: -0.2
